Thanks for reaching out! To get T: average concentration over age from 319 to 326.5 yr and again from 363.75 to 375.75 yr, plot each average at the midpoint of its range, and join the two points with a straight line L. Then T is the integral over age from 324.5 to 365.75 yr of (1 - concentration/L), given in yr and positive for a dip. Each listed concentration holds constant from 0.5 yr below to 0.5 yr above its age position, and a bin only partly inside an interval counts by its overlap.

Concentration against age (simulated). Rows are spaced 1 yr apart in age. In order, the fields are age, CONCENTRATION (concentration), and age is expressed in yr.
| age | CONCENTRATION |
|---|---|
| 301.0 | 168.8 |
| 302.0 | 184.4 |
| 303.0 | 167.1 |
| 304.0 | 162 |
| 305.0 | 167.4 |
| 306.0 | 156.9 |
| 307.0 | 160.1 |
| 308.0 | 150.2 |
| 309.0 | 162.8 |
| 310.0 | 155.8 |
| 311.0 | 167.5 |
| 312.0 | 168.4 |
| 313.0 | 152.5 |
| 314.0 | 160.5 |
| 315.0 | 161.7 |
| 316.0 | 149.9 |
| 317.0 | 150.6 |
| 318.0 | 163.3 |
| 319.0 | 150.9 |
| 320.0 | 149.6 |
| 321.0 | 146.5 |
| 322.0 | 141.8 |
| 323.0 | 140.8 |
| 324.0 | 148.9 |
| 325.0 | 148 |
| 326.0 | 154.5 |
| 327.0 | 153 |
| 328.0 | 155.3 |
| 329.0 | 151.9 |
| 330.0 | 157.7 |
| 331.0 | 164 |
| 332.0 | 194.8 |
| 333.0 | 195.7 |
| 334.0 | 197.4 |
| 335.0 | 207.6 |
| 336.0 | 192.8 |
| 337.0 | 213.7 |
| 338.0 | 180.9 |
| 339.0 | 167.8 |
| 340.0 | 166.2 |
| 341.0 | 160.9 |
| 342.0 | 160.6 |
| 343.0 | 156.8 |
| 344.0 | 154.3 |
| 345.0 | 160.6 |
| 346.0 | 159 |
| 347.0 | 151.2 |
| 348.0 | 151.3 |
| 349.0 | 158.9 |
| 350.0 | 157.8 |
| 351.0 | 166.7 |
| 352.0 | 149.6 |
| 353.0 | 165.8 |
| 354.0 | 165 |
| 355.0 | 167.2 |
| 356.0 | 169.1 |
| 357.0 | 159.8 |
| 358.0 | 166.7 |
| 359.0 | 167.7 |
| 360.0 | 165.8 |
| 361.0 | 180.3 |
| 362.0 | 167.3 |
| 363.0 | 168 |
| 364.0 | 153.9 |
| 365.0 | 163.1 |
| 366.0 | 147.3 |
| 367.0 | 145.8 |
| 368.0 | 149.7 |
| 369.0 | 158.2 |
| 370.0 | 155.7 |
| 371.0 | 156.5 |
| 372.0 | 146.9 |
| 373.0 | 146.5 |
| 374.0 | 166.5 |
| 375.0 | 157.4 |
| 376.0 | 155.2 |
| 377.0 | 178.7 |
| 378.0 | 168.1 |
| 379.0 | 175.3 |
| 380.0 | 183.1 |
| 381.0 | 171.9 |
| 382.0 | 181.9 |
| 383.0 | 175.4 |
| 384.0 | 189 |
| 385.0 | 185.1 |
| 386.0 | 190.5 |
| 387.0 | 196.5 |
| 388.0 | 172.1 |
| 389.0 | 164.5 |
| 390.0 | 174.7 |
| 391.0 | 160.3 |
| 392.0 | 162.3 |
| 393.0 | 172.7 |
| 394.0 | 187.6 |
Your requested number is -4.5 yr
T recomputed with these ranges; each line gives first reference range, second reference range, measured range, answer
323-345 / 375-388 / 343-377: 2.9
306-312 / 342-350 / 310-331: 0.6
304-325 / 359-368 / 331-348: -1.8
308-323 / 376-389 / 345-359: 0.6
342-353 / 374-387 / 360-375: 1.0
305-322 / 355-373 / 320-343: -1.4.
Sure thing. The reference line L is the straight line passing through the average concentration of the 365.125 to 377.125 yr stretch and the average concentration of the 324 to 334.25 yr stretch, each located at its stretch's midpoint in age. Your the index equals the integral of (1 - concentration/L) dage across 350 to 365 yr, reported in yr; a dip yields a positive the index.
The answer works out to -0.62 yr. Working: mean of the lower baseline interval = 166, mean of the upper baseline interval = 155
